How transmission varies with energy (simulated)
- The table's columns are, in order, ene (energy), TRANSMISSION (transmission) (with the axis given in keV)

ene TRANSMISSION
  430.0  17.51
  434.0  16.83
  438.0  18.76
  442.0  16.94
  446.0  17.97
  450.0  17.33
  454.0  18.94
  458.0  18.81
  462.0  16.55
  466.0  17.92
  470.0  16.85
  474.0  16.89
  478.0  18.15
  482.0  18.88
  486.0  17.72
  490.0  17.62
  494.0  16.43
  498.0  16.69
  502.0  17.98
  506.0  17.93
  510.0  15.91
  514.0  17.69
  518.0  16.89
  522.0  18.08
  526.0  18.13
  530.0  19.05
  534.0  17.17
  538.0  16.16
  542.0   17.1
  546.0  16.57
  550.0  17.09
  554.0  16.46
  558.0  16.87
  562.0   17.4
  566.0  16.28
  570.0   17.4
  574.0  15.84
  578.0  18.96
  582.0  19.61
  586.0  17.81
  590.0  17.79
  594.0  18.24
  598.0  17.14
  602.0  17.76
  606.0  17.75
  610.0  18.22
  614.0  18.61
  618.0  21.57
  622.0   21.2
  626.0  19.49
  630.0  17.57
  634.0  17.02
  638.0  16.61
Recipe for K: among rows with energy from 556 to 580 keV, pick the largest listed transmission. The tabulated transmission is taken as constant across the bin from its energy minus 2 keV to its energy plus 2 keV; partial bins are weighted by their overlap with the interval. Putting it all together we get 18.96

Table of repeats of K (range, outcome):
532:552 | 17.17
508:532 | 19.05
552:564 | 17.4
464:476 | 17.92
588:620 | 21.57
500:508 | 17.98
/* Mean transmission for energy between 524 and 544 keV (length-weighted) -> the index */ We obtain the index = 17.5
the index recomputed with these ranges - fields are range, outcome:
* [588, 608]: 17.7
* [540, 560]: 16.8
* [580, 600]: 18.1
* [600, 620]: 18.8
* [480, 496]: 17.7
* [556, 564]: 17.1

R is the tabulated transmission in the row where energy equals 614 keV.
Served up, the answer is 18.61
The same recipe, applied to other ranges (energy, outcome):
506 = 17.93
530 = 19.05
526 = 18.13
